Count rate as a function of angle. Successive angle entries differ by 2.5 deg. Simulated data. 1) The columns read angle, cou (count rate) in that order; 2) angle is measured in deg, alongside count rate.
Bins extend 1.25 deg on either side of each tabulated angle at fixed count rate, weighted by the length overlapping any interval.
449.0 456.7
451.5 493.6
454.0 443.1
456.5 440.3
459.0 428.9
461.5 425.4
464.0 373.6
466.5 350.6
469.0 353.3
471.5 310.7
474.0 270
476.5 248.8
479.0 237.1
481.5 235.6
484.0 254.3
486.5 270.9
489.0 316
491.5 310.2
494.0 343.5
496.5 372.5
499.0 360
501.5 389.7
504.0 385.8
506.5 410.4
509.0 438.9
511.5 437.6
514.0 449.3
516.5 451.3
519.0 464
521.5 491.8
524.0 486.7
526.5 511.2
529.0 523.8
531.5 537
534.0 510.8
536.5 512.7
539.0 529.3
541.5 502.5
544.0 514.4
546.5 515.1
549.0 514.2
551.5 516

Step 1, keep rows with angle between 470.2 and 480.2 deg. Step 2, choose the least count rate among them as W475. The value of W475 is 237.1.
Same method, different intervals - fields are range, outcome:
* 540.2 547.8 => 502.5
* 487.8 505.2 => 310.2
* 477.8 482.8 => 235.6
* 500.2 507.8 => 385.8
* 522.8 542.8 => 486.7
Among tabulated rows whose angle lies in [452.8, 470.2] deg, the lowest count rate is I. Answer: 350.6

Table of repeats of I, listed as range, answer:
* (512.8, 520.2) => 449.3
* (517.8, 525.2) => 464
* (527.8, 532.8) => 523.8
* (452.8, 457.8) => 440.3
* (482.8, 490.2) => 254.3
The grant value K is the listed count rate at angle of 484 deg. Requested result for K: 254.3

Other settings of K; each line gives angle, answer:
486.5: 270.9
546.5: 515.1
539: 529.3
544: 514.4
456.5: 440.3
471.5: 310.7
